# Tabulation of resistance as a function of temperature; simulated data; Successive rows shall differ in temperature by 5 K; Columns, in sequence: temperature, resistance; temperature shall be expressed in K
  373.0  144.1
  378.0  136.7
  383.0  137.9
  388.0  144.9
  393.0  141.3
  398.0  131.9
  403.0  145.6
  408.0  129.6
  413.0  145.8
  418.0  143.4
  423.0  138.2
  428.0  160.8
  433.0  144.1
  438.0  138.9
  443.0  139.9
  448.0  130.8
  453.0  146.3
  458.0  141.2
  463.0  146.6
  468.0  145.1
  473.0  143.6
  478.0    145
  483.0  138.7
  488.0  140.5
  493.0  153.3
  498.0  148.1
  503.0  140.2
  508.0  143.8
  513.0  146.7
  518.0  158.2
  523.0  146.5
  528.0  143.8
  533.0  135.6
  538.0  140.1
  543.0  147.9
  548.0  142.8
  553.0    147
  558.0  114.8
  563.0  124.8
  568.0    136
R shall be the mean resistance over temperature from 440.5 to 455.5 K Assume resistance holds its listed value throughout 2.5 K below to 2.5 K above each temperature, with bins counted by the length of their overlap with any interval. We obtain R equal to 139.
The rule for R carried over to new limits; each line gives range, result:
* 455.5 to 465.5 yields 144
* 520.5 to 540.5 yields 142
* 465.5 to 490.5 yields 143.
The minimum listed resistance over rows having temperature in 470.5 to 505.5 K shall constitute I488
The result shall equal 138.7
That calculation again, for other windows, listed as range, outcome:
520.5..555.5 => 135.6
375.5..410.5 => 129.6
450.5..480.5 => 141.2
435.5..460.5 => 130.8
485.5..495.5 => 140.5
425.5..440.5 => 138.9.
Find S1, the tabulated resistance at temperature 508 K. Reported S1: 143.8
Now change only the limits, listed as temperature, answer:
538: 140.1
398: 131.9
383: 137.9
